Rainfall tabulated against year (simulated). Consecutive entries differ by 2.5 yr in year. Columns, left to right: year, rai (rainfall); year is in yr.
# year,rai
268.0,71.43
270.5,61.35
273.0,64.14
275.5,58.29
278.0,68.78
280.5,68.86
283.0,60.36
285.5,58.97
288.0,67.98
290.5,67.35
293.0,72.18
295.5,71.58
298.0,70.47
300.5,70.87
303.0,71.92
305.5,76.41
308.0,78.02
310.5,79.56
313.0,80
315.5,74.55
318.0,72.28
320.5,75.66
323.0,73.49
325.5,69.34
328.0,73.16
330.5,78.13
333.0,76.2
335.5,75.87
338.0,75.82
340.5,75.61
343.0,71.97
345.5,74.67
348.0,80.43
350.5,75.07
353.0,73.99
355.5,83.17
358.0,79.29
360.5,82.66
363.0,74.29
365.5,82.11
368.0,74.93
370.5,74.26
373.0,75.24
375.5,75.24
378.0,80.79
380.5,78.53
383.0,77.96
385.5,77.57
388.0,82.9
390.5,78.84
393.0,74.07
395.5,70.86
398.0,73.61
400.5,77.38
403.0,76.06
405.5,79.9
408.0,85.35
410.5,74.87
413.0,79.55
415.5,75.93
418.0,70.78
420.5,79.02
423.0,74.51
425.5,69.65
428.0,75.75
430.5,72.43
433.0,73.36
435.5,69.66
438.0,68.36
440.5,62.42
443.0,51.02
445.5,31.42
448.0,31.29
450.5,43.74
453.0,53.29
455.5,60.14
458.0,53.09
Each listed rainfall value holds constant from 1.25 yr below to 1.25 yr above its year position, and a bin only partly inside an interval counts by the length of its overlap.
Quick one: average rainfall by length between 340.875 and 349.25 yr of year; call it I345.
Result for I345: 75.7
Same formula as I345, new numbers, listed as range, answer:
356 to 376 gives 77.5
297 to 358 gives 75.4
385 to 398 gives 76.5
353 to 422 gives 77.5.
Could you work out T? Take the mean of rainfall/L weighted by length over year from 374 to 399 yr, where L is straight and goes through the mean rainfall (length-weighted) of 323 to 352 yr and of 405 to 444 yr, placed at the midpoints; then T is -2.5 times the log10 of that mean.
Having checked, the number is -0.05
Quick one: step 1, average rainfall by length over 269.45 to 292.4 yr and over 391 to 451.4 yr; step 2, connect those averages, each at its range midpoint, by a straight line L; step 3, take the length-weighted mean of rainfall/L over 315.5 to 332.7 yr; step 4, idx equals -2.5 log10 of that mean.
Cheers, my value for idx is -0.13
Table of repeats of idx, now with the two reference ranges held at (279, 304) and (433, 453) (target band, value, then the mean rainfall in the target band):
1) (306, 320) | -0.17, 76.8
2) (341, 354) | -0.20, 75.3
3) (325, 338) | -0.17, 75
